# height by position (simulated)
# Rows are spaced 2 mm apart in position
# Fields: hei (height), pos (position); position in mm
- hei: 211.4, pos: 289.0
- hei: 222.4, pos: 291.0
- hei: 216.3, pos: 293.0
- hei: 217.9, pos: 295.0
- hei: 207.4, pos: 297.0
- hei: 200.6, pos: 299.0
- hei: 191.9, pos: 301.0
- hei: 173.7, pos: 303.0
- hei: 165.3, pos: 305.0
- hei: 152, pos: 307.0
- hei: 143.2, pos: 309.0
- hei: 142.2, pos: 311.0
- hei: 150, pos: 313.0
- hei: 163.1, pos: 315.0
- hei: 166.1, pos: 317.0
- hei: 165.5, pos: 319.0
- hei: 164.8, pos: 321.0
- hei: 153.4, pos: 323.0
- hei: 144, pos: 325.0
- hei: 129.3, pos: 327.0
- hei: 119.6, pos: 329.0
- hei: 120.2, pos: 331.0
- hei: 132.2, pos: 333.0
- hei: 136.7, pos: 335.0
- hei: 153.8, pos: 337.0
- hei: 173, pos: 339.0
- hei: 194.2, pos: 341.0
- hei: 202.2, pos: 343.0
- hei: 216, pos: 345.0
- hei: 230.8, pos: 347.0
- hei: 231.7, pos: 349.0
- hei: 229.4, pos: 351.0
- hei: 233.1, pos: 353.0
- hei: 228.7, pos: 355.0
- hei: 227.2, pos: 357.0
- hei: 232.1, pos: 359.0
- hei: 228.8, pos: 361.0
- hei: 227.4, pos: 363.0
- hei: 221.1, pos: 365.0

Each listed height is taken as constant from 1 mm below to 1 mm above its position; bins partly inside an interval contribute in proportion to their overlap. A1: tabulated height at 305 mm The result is 165.3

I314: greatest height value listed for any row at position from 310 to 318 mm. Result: 166.1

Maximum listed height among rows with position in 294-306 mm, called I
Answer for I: 217.9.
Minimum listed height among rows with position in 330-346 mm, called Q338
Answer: 120.2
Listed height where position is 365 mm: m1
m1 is 221.1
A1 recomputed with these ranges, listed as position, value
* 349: 231.7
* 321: 164.8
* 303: 173.7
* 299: 200.6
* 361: 228.8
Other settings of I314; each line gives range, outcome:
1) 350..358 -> 233.1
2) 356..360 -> 232.1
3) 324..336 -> 144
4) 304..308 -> 165.3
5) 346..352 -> 231.7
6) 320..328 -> 164.8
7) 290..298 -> 222.4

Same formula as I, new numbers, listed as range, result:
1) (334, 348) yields 230.8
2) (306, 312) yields 152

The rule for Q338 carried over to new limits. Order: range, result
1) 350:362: 227.2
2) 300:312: 142.2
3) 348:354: 229.4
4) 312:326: 144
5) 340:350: 194.2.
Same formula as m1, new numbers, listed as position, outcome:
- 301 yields 191.9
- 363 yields 227.4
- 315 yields 163.1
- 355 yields 228.7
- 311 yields 142.2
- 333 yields 132.2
